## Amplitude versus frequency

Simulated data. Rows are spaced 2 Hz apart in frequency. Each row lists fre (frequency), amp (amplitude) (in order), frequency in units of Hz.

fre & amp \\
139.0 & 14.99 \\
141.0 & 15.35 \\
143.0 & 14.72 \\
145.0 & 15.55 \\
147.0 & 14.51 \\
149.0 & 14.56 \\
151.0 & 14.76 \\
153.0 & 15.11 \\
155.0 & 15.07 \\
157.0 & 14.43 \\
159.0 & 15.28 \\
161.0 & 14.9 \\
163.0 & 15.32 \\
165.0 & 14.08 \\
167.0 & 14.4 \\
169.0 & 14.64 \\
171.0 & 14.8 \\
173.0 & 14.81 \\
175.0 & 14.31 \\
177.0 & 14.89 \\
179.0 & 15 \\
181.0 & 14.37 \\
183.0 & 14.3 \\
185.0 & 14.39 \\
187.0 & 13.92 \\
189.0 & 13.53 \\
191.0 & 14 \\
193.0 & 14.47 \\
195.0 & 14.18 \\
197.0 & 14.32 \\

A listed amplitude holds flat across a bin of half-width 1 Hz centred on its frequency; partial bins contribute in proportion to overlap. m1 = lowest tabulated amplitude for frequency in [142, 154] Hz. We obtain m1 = 14.51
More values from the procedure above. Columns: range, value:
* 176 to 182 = 14.37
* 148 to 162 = 14.43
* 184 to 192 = 13.53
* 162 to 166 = 14.08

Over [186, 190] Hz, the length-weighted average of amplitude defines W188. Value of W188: 13.7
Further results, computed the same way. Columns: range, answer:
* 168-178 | 14.7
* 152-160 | 15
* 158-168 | 14.8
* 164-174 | 14.5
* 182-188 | 14.2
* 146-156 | 14.8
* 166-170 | 14.5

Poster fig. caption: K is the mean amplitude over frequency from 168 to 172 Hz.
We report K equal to 14.7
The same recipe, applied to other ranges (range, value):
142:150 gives 14.8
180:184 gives 14.3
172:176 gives 14.6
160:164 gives 15.1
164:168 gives 14.2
